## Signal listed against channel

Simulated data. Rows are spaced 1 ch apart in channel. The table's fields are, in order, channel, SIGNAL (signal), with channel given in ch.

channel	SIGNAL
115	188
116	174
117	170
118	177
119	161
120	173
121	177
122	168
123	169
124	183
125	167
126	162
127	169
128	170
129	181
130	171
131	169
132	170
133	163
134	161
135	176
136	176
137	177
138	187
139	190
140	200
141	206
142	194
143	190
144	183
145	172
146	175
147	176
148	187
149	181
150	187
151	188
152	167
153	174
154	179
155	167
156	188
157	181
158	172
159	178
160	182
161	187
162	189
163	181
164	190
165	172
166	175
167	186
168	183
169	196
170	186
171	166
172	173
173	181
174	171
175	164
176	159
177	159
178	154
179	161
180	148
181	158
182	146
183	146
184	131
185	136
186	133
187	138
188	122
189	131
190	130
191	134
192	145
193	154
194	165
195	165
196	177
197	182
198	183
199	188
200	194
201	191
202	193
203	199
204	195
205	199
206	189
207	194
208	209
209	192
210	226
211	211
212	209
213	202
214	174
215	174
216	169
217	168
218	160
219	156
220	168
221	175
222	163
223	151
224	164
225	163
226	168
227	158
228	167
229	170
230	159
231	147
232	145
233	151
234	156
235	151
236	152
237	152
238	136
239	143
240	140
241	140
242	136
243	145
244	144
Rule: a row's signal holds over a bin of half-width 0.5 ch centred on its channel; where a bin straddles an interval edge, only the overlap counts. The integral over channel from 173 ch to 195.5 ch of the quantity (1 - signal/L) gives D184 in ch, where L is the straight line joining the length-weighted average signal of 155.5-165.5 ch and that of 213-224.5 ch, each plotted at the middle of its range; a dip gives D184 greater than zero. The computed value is 3.5 ch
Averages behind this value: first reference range 182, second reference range 167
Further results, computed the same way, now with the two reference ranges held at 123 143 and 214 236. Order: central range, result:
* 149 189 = 0.8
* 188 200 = 0.5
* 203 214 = -2.5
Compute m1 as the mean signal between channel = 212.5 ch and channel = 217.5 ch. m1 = 177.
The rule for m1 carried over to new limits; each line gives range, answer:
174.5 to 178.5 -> 159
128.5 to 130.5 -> 176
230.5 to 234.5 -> 150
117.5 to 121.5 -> 172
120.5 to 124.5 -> 174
